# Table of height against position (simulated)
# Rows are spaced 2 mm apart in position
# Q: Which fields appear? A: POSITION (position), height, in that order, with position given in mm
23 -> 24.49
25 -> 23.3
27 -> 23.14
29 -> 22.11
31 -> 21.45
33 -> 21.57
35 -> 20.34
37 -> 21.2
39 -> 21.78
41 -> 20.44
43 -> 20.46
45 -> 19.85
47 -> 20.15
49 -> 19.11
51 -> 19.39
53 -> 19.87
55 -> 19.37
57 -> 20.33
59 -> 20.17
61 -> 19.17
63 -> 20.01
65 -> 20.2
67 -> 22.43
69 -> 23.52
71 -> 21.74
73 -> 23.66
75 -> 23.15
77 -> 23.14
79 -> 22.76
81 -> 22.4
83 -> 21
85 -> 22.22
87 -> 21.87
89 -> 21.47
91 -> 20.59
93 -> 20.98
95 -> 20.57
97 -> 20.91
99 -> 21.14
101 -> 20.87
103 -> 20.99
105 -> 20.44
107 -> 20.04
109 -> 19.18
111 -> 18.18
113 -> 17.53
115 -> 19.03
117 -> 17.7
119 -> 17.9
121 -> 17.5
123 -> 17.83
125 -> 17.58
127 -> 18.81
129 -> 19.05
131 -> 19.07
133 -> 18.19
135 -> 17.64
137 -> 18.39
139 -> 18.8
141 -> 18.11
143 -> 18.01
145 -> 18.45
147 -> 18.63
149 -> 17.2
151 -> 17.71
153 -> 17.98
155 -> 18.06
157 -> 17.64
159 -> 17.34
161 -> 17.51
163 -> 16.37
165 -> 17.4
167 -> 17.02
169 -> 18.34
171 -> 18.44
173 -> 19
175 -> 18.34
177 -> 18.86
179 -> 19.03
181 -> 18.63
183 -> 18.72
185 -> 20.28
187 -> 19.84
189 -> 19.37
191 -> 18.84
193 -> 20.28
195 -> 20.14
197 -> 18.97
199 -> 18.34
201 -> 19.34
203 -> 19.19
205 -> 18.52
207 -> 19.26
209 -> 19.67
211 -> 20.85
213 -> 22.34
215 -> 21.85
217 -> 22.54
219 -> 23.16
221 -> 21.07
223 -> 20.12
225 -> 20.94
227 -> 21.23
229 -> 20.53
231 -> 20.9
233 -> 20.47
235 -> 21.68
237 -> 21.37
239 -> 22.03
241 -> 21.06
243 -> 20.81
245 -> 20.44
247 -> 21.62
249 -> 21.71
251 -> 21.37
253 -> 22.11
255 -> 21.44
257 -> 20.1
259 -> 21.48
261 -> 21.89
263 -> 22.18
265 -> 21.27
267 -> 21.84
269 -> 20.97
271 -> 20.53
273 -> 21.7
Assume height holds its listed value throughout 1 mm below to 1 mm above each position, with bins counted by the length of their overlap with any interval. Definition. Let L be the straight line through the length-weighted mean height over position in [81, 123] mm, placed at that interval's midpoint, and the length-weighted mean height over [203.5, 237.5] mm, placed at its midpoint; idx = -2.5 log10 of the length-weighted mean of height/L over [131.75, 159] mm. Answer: 0.130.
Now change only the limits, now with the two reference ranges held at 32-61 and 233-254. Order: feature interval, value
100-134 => 0.10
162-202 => 0.12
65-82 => -0.12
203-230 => 0.02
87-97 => -0.03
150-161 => 0.18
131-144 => 0.14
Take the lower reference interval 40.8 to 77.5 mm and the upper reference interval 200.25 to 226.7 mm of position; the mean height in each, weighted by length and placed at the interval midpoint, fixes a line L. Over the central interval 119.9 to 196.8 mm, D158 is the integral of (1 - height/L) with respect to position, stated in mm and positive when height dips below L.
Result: 8.8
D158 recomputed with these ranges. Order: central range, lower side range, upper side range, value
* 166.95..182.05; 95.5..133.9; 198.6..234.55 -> 1.1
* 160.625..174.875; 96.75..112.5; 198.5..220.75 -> 1.8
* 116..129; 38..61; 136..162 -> 0.4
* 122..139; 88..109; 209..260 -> 2.0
